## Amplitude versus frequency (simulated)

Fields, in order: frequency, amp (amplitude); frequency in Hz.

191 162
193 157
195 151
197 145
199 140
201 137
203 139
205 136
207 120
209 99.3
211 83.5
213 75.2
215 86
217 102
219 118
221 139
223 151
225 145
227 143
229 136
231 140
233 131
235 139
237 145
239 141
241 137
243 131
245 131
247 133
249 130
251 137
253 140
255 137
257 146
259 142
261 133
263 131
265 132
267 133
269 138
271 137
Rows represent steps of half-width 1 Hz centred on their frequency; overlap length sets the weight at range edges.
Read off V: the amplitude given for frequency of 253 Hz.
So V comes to 140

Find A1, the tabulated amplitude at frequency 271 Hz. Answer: 137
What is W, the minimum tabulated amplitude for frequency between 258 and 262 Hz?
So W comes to 133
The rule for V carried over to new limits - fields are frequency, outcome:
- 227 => 143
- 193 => 157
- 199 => 140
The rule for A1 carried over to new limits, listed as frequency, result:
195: 151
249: 130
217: 102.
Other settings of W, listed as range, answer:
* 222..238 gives 131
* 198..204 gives 137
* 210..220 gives 75.2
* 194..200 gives 140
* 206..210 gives 99.3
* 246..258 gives 130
